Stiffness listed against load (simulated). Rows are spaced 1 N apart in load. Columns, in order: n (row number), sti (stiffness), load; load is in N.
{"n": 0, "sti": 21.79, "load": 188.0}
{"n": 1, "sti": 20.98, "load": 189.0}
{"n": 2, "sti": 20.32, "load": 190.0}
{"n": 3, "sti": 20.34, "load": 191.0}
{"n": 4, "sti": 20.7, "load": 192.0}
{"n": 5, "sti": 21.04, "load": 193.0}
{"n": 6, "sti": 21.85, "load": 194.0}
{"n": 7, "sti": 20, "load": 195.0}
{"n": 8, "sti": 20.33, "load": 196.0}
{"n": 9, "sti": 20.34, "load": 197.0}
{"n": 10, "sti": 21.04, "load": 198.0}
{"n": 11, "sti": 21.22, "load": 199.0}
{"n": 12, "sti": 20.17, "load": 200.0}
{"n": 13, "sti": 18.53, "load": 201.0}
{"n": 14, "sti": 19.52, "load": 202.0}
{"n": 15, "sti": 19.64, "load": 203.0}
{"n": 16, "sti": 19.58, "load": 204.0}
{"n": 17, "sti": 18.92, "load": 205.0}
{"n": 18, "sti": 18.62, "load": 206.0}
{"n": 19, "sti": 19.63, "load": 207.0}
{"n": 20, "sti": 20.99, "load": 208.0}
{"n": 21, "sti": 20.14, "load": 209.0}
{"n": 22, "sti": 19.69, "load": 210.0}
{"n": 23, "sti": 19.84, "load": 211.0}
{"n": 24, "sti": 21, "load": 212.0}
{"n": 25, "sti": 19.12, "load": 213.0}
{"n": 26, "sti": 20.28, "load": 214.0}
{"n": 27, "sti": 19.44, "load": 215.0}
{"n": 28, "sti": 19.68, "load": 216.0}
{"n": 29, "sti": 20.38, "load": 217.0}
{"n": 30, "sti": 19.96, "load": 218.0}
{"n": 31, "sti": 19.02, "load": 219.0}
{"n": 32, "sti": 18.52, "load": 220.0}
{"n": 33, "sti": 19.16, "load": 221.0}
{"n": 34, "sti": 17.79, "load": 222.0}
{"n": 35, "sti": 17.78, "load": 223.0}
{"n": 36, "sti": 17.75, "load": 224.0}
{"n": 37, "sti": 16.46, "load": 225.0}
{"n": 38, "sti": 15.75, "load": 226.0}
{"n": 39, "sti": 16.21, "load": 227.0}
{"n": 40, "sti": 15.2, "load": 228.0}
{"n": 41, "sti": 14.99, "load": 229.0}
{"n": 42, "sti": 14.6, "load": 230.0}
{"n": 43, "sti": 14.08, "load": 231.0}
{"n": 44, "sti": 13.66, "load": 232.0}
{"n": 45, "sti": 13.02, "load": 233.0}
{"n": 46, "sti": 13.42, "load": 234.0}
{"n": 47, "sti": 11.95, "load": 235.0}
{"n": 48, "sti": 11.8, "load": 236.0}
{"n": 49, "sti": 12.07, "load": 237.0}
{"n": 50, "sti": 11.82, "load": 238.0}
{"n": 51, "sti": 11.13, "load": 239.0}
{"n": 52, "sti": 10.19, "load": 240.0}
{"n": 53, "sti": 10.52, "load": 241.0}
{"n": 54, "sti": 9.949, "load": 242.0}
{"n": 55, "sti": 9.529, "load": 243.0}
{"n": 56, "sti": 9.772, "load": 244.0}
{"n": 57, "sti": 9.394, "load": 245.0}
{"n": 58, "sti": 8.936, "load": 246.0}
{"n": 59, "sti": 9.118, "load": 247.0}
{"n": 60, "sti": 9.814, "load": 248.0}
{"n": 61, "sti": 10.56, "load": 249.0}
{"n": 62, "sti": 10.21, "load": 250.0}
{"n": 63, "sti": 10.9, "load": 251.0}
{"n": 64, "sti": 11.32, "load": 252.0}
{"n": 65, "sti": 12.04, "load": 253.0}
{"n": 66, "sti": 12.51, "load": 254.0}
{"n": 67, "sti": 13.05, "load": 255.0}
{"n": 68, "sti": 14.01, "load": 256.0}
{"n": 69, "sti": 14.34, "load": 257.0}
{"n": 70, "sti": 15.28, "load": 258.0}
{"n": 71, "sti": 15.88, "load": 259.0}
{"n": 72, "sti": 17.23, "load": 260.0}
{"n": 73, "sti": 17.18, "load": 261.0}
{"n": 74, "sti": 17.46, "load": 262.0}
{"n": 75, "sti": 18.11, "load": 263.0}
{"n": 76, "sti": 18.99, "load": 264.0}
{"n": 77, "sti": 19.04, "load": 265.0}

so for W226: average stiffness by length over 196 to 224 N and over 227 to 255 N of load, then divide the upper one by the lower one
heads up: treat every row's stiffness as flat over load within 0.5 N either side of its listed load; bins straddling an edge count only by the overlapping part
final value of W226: 0.6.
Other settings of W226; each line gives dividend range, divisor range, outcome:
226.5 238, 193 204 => 0.67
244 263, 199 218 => 0.65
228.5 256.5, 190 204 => 0.57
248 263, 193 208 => 0.69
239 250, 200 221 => 0.50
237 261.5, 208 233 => 0.66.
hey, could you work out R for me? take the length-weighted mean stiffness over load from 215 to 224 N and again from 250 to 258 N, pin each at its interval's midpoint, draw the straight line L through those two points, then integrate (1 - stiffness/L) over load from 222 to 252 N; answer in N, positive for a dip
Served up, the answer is 6.42 N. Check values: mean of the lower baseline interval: 19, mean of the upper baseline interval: 12.6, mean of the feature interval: 12.5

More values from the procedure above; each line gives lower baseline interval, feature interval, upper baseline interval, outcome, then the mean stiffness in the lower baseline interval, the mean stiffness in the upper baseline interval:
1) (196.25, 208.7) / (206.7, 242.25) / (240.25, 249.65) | -3.8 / 19.9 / 9.75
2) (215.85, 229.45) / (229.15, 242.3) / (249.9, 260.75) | 3.1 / 17.7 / 13.5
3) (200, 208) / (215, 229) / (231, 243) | -2.4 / 19.4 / 11.8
